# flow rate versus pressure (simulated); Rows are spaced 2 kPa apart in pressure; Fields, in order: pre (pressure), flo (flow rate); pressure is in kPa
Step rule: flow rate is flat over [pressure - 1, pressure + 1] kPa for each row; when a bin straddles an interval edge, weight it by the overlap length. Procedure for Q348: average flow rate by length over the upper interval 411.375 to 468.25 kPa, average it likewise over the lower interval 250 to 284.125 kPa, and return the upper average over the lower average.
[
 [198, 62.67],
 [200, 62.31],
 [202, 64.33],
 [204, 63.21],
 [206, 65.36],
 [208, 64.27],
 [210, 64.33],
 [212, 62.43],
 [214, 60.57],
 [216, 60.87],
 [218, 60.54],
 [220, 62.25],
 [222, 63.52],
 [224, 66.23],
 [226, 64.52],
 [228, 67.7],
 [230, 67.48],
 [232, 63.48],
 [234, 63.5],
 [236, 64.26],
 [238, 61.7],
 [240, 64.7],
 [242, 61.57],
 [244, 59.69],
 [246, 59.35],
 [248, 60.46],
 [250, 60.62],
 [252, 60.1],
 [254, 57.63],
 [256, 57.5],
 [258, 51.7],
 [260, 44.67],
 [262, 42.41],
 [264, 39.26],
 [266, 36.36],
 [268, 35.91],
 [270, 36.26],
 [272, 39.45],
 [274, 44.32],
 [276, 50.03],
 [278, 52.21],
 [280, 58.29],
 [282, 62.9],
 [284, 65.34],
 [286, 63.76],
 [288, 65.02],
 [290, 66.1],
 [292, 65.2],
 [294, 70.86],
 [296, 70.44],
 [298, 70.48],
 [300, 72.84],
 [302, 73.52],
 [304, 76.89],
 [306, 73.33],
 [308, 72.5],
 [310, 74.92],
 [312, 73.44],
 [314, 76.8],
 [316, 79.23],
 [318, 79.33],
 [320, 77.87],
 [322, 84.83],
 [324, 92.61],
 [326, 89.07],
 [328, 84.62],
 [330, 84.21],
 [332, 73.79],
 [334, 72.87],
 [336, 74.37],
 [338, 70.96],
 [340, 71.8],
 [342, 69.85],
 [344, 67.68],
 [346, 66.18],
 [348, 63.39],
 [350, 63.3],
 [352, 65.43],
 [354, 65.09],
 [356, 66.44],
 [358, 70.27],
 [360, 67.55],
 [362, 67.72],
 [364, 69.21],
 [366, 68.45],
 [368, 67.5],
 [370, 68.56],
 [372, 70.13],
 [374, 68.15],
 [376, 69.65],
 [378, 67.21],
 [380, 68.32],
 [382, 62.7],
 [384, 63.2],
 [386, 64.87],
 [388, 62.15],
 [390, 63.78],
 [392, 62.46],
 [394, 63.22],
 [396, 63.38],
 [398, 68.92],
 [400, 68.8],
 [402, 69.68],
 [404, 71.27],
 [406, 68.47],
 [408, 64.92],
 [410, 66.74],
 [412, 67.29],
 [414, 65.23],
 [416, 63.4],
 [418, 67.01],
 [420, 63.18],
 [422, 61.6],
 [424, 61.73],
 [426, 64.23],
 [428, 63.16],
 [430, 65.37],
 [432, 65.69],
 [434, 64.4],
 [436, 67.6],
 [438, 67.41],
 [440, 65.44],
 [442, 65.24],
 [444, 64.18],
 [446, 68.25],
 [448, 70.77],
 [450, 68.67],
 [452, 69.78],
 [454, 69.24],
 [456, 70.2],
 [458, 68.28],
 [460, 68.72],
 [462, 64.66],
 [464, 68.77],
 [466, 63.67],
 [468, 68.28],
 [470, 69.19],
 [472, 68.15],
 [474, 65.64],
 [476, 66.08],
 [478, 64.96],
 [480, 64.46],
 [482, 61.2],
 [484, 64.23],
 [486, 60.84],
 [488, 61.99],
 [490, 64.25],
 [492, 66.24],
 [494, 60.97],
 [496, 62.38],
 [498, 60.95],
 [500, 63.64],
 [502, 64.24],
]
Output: 1.35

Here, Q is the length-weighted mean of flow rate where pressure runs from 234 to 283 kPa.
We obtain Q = 52.8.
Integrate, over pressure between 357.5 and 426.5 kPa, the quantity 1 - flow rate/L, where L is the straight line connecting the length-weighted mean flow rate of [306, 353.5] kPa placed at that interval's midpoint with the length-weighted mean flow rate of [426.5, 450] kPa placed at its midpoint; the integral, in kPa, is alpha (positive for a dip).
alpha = 3.61 kPa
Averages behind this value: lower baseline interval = 75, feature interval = 66.3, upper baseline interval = 66.2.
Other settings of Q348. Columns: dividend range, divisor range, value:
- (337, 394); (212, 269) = 1.15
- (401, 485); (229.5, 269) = 1.20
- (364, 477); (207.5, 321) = 1.08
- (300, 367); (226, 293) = 1.31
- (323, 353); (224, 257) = 1.19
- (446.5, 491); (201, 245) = 1.05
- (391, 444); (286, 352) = 0.89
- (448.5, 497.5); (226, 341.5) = 1.02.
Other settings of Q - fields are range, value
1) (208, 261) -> 61.3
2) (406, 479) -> 66.3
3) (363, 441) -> 66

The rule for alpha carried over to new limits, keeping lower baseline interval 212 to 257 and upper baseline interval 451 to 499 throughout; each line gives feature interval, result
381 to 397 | 0.28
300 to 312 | -2.06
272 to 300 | 0.63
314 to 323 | -2.35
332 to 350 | -1.65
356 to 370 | -0.95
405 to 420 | -0.30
